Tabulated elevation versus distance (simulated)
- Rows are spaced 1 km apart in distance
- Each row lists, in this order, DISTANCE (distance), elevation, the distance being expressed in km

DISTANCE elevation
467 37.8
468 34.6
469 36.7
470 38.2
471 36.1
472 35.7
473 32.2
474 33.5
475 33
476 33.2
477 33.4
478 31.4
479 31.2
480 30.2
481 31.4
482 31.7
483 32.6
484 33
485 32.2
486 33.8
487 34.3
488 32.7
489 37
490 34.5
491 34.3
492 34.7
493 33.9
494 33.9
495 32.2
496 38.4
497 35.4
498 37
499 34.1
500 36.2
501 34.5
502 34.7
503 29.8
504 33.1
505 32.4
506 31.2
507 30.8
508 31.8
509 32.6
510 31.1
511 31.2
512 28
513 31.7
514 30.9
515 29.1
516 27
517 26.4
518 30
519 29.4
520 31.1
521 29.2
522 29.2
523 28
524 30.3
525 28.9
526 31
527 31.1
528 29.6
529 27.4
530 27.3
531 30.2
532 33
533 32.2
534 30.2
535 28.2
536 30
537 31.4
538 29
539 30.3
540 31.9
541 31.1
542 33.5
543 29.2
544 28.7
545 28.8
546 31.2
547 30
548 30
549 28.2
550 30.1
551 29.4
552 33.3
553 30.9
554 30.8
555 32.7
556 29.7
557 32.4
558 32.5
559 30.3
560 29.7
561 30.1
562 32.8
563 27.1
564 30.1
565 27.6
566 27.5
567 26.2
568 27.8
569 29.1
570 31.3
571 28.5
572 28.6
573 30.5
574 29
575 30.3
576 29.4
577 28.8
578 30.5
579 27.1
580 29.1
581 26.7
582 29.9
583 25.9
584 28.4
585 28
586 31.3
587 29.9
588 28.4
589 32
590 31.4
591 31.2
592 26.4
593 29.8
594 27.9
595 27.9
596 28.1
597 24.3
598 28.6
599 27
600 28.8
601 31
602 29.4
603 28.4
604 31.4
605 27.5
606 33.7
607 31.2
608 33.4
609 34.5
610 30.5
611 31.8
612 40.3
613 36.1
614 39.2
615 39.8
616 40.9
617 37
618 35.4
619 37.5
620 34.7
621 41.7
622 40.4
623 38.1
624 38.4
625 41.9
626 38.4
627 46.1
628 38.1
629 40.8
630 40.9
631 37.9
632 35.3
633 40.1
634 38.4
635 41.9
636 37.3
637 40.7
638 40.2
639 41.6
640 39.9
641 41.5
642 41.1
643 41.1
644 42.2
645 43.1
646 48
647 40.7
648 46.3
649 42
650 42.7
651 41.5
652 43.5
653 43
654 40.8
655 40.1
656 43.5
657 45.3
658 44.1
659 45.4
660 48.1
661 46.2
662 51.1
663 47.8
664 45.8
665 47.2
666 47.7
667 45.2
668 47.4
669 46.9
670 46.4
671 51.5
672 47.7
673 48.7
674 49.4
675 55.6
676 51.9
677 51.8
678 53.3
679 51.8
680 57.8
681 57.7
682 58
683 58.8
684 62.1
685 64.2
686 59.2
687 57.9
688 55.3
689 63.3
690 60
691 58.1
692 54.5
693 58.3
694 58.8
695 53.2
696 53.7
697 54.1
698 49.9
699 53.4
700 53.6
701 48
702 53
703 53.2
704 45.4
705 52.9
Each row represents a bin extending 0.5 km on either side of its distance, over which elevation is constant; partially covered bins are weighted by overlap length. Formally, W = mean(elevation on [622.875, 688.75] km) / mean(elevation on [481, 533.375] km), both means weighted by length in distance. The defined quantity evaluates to 1.5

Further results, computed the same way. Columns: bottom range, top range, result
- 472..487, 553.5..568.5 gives 0.92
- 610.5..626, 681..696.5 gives 1.53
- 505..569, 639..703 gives 1.66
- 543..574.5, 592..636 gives 1.17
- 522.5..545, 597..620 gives 1.10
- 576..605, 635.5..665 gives 1.50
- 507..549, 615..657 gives 1.35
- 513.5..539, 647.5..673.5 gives 1.54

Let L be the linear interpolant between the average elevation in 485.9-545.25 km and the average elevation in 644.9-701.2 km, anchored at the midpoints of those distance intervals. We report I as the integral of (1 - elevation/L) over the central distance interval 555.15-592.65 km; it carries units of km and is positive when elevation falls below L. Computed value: 8.9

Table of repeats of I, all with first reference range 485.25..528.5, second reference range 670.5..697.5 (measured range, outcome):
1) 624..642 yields 3.27 km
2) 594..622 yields 7.78 km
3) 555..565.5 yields 2.36 km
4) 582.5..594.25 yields 3.75 km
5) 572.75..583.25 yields 3.21 km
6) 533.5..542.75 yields 1.44 km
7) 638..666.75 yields 4.27 km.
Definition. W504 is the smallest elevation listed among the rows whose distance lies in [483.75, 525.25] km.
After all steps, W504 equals 26.4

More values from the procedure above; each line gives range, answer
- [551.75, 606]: 24.3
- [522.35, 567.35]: 26.2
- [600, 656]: 27.5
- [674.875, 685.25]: 51.8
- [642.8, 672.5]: 40.1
